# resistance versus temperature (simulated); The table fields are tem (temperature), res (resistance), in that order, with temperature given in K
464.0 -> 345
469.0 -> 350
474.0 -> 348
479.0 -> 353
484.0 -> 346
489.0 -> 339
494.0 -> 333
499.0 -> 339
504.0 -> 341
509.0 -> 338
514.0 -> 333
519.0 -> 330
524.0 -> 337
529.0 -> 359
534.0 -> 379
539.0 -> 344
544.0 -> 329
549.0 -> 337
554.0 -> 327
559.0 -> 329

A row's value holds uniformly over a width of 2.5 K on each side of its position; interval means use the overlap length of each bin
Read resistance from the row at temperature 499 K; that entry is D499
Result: 339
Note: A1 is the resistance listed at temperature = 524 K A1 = 337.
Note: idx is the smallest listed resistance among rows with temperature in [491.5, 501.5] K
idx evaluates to 333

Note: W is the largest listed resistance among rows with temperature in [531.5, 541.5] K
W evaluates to 379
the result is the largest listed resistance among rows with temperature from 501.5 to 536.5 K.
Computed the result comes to 379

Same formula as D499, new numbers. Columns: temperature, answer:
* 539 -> 344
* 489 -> 339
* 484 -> 346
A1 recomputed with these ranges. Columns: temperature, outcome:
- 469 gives 350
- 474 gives 348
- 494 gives 333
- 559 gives 329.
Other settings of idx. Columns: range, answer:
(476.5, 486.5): 346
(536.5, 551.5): 329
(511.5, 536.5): 330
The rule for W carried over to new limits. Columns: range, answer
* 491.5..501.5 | 339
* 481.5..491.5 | 346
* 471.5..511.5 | 353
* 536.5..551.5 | 344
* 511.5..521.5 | 333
